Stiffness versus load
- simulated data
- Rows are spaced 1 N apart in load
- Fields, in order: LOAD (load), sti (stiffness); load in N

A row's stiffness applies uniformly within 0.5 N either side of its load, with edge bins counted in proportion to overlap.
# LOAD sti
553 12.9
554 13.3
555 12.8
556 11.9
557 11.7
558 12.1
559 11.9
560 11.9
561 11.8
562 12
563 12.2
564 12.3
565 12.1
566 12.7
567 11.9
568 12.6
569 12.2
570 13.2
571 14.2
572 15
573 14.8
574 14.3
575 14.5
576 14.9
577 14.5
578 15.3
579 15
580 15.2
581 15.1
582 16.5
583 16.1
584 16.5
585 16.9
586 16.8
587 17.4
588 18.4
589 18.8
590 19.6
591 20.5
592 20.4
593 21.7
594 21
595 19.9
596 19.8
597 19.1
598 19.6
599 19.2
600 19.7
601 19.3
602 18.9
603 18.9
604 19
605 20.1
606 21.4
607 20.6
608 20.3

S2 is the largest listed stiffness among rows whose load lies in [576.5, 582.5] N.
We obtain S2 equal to 16.5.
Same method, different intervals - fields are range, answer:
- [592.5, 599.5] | 21.7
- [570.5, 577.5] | 15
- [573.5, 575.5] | 14.5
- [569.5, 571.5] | 14.2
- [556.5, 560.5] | 12.1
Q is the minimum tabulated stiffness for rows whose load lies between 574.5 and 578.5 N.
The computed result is 14.5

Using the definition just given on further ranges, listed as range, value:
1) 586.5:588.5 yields 17.4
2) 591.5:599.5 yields 19.1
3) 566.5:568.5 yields 11.9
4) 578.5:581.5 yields 15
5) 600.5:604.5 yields 18.9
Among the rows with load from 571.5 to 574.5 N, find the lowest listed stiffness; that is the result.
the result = 14.3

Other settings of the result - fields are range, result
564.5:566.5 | 12.1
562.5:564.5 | 12.2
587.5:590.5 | 18.4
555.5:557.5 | 11.7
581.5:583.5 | 16.1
